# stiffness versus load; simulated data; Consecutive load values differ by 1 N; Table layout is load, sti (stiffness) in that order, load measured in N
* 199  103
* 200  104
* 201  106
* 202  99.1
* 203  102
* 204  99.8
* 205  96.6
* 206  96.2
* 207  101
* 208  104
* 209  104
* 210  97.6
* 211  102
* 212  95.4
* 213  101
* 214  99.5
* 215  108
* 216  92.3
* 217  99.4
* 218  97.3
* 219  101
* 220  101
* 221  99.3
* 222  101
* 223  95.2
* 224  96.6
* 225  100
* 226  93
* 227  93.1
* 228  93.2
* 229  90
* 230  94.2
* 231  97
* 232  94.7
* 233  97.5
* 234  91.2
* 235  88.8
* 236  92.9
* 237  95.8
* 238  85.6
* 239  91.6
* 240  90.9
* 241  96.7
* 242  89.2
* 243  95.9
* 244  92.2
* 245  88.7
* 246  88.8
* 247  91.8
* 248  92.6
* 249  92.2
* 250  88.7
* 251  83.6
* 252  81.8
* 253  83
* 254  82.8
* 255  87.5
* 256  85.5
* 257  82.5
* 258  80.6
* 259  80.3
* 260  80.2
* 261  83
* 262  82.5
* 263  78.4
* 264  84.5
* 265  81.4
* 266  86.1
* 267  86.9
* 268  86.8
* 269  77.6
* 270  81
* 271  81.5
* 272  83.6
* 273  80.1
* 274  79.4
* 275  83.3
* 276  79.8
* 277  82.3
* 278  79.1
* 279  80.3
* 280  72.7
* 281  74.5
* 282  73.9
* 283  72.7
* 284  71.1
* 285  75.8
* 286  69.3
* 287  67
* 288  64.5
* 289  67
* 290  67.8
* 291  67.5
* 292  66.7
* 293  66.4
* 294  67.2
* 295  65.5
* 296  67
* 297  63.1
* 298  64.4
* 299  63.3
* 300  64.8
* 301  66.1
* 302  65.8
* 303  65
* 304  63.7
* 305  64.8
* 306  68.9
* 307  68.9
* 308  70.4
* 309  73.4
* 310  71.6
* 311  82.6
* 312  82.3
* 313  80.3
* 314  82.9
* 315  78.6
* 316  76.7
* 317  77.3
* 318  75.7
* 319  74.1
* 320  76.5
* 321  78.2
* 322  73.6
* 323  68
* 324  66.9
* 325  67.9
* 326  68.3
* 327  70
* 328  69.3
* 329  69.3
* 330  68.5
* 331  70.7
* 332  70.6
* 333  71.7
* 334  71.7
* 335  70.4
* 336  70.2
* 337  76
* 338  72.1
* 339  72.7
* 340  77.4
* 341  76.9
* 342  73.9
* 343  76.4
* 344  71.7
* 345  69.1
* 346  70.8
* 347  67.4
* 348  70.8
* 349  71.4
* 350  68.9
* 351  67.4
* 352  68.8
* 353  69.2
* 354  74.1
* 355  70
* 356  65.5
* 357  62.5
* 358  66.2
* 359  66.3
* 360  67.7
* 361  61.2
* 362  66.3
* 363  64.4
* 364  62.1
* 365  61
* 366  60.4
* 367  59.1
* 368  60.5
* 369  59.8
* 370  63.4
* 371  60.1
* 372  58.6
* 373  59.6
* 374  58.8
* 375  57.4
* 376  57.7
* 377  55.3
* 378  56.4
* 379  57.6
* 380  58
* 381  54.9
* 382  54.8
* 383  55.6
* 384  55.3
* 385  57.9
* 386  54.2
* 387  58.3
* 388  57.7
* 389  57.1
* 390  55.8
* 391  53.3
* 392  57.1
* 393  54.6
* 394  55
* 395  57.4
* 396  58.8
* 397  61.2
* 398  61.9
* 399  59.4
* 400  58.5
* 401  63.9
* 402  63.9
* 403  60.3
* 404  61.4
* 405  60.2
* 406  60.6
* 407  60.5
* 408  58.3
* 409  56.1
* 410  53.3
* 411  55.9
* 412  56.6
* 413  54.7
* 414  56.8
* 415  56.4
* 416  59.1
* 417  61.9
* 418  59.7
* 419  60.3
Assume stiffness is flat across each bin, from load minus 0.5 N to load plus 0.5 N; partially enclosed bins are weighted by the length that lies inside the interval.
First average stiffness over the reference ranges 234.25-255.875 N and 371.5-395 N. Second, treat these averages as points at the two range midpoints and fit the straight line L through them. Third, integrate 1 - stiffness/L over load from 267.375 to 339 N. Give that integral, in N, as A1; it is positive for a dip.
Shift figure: 2.8 N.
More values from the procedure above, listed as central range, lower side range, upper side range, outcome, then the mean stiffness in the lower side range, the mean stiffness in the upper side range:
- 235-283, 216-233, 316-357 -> 2.3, 96.5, 71.4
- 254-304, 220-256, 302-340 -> 4.5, 92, 72.4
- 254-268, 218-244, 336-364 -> 0.8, 94.6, 69.7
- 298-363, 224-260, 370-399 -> -1.2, 90.1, 57.3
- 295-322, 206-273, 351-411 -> 1.5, 91.2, 60.1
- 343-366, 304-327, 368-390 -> -1.3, 73.7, 57.6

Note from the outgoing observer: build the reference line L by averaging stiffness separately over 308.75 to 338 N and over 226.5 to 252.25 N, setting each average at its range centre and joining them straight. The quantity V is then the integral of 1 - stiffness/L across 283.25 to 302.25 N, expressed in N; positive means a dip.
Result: 3.1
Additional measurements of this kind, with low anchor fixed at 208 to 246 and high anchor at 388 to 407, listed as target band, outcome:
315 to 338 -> 0.69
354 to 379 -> 1.46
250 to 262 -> 0.87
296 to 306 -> 1.86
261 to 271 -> 0.53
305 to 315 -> 0.32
